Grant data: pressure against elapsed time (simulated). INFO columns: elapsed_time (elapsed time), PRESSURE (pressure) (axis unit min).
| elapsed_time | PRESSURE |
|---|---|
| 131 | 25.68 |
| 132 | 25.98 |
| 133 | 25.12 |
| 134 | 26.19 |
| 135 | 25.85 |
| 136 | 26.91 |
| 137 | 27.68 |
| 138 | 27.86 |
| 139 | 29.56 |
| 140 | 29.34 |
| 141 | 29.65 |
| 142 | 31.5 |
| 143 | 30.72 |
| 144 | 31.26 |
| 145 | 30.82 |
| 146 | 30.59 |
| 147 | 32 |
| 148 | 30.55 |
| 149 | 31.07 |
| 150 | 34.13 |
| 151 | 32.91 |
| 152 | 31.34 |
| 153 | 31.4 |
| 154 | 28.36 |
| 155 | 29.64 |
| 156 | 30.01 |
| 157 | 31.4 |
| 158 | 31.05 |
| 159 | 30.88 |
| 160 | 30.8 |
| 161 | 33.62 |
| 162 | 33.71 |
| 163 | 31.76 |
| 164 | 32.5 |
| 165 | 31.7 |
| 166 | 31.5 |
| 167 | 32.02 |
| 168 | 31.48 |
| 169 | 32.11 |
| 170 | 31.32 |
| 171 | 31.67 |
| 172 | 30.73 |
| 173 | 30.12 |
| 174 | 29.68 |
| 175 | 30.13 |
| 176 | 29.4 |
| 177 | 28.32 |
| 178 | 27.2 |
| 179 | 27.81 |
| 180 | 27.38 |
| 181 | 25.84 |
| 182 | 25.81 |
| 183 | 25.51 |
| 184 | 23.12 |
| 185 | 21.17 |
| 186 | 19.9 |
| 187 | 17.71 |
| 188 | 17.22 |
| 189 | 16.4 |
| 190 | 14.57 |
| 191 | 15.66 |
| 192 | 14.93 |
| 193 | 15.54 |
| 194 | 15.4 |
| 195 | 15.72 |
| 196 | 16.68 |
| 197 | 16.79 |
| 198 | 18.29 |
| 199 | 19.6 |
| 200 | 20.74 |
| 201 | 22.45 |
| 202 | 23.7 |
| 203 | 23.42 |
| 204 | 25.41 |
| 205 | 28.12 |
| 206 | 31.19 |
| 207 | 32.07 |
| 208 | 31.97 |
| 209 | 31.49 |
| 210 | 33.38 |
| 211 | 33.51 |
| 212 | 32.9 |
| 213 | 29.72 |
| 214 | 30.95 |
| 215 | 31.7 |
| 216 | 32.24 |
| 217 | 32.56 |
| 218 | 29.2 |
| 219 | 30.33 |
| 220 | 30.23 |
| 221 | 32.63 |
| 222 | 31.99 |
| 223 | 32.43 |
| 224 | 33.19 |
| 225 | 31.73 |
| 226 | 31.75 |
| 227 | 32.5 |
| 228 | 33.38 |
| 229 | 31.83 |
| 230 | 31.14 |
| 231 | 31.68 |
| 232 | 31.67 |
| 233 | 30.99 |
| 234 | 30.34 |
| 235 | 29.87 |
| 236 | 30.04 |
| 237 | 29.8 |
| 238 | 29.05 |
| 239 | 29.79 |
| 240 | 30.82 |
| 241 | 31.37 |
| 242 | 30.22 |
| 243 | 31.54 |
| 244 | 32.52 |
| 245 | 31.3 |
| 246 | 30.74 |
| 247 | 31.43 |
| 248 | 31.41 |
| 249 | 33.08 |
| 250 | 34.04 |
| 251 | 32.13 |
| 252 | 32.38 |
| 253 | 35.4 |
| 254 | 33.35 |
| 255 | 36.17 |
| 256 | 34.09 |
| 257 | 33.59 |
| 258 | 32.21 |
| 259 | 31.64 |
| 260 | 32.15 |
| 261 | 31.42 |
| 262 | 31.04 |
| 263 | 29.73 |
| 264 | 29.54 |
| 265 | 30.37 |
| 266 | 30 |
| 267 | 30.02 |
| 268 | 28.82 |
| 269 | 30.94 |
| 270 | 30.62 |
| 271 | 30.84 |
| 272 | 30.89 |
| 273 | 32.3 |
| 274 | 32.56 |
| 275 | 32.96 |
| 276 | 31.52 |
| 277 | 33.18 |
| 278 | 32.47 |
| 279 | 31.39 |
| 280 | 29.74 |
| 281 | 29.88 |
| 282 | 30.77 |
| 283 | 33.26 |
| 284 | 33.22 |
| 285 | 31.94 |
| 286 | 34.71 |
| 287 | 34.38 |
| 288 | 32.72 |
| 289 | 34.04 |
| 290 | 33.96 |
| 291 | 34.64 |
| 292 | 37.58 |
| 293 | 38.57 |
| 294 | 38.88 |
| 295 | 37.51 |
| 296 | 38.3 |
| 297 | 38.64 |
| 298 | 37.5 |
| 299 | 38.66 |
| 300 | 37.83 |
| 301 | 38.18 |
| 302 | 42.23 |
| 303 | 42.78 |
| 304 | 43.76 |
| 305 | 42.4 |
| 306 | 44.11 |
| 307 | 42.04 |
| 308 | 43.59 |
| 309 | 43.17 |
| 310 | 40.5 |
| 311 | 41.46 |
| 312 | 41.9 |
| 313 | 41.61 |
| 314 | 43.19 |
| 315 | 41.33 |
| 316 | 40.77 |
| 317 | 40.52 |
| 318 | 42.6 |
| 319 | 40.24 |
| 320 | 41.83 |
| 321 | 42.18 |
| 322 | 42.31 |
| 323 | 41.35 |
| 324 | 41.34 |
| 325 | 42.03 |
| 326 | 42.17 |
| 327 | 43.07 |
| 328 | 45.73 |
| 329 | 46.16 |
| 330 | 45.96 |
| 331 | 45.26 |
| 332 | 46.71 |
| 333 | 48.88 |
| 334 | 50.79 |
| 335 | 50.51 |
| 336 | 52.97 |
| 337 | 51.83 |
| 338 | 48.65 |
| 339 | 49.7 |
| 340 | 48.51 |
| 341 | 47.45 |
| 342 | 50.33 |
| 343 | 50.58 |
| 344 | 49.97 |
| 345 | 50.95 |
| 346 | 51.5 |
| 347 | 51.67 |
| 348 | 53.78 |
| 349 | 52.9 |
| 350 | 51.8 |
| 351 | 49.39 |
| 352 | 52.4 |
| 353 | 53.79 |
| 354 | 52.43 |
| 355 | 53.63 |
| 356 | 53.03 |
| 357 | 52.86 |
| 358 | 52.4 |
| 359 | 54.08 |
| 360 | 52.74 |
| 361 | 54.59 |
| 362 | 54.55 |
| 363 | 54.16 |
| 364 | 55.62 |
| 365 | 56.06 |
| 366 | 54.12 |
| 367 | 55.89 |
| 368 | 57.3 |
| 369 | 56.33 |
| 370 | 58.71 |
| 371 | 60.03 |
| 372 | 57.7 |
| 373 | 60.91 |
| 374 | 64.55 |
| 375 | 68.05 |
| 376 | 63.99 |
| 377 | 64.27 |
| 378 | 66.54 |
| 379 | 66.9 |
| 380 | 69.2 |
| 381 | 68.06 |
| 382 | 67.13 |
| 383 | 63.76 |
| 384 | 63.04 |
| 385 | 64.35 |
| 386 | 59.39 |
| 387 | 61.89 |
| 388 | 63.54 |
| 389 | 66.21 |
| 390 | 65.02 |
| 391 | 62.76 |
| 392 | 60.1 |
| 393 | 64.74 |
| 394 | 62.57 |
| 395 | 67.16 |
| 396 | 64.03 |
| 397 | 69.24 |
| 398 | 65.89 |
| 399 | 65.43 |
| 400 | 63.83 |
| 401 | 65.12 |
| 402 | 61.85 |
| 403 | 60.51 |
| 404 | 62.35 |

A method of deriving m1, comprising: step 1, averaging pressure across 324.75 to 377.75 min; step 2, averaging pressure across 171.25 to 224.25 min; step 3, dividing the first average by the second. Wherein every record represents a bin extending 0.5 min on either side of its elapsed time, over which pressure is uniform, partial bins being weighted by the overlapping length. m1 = 2.05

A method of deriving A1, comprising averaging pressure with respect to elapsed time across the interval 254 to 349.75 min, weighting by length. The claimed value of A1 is 39.5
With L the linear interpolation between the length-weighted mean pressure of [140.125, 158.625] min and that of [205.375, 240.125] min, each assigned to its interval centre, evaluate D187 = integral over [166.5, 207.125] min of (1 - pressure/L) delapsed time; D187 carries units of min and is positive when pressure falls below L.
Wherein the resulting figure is 9.53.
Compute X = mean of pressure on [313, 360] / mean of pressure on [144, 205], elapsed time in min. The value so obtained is 1.8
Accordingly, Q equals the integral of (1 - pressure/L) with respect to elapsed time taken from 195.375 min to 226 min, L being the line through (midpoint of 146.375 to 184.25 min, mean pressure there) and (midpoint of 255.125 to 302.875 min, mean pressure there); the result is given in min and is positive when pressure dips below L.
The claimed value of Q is 3.2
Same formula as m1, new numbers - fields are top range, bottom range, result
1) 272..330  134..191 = 1.34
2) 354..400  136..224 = 2.19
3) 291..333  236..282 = 1.32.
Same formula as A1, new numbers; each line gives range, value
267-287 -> 31.7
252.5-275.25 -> 31.8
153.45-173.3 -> 31.3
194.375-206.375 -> 21.7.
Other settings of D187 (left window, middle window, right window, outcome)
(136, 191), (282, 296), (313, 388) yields 3.07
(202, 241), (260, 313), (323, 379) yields 8.50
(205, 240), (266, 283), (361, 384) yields 4.26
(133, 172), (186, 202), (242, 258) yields 7.14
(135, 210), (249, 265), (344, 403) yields 3.20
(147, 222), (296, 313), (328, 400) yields 2.19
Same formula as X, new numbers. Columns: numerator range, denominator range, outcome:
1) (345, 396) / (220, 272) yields 1.87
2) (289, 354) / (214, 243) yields 1.42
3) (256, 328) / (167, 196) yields 1.52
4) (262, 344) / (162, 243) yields 1.42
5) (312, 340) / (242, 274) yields 1.41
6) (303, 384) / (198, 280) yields 1.65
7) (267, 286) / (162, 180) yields 1.03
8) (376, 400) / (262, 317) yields 1.81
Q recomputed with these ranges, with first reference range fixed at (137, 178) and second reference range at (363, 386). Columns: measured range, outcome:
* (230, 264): 9.28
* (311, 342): 5.64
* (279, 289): 3.38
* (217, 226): 1.90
